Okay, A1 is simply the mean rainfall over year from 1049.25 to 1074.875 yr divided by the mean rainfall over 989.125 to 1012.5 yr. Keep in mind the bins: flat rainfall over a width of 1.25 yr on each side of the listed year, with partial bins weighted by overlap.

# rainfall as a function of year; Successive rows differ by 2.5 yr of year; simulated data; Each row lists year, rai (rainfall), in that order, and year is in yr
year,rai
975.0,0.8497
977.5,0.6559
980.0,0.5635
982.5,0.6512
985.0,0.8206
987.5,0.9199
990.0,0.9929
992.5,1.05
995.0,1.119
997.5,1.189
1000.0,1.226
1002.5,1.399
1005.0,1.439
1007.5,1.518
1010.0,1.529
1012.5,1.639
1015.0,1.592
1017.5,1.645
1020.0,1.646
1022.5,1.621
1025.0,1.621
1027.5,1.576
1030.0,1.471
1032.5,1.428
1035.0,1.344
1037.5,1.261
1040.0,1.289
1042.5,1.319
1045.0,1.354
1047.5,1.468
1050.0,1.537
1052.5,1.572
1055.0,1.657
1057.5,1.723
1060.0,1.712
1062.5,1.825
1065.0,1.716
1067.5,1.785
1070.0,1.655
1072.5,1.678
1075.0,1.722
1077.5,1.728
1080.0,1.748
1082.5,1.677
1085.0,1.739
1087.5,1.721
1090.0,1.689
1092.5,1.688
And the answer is 1.30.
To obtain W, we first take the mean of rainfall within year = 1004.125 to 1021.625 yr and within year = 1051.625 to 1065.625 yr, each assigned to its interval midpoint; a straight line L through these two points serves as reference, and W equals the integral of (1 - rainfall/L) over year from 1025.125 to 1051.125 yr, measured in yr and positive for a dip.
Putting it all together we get 3.7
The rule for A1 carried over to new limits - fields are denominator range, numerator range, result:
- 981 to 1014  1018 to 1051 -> 1.23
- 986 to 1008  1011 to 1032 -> 1.34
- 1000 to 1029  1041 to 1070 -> 1.04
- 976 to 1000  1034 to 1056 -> 1.57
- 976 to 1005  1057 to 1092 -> 1.75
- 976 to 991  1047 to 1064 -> 2.16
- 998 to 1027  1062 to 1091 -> 1.13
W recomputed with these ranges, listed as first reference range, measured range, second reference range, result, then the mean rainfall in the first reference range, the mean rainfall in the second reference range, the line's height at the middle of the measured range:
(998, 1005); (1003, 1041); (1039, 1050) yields -4.5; 1.32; 1.38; 1.35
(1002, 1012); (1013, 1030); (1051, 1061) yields -0.7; 1.49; 1.66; 1.54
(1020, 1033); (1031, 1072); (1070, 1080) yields 2.4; 1.56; 1.71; 1.64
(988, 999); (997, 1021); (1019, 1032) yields -3.0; 1.08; 1.58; 1.32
